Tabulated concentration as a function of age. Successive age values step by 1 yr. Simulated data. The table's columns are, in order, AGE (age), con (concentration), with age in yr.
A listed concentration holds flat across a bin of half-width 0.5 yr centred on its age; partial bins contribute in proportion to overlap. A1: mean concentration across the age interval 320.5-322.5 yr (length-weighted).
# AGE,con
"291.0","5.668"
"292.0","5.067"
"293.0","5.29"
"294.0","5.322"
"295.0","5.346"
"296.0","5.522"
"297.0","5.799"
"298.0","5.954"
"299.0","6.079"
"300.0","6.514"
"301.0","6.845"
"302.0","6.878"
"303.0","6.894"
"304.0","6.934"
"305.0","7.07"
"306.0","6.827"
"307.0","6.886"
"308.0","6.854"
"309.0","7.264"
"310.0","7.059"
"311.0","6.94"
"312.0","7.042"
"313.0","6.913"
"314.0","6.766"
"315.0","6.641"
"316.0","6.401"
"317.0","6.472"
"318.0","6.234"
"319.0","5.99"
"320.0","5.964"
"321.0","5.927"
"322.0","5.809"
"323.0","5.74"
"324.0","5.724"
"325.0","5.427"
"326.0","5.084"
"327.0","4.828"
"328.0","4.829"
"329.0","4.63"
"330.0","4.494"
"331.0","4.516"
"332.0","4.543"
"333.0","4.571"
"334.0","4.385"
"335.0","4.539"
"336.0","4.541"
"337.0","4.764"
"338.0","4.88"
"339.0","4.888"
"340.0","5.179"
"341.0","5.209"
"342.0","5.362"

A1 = 5.87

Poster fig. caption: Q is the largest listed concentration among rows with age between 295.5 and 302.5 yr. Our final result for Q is 6.878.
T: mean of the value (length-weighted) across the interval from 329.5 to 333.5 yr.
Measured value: 4.53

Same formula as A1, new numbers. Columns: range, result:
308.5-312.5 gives 7.08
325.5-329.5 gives 4.84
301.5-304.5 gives 6.9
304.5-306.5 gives 6.95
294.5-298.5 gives 5.66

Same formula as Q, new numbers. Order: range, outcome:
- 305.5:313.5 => 7.264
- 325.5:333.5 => 5.084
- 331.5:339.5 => 4.888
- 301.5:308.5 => 7.07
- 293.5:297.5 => 5.799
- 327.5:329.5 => 4.829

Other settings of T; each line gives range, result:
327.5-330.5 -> 4.65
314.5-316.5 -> 6.52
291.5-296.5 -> 5.31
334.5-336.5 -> 4.54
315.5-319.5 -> 6.27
